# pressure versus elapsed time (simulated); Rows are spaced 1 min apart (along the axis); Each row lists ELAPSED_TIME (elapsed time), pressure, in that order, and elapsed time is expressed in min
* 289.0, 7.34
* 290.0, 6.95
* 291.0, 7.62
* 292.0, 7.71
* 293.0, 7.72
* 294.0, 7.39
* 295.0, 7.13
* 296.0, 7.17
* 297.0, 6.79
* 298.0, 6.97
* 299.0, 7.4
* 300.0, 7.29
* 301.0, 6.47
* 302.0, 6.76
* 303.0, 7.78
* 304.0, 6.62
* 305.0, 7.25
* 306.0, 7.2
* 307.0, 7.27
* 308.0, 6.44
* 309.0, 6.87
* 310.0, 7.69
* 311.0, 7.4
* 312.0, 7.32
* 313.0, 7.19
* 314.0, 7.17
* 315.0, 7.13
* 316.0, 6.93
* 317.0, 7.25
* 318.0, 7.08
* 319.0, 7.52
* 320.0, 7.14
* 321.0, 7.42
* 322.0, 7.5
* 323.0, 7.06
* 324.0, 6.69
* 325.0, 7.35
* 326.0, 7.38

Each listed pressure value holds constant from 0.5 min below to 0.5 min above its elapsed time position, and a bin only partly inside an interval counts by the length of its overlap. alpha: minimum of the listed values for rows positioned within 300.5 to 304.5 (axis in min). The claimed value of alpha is 6.47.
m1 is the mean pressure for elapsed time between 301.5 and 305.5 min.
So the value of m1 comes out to 7.1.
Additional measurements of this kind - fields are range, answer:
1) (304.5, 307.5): 7.24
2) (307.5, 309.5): 6.66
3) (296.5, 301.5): 6.98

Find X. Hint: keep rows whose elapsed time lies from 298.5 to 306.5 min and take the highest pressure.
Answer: 7.78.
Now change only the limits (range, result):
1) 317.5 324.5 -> 7.52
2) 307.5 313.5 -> 7.69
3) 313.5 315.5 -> 7.17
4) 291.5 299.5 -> 7.72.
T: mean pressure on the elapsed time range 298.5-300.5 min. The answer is 7.35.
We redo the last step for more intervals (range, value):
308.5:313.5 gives 7.29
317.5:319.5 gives 7.3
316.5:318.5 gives 7.17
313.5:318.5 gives 7.11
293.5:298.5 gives 7.09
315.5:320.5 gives 7.18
